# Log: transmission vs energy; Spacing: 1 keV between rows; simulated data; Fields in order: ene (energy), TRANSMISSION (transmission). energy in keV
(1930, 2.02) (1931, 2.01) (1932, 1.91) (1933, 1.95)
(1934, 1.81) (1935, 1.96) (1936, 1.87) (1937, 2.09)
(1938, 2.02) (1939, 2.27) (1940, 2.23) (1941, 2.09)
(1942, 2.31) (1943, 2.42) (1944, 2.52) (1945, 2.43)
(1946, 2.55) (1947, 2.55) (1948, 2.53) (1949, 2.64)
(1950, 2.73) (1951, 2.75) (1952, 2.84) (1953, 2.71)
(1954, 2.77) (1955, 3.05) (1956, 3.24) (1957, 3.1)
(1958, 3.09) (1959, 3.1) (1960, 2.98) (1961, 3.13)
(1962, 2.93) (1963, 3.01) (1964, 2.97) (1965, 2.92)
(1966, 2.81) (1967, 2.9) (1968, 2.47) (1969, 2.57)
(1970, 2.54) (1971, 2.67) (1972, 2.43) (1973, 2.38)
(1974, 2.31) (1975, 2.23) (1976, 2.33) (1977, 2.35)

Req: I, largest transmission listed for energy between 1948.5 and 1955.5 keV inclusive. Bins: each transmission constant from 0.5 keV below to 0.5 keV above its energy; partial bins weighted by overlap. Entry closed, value 3.05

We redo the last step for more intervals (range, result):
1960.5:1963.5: 3.13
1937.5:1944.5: 2.52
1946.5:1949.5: 2.64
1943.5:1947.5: 2.55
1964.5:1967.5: 2.92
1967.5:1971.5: 2.67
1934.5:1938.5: 2.09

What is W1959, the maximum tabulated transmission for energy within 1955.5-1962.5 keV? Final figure 3.24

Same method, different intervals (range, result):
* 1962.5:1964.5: 3.01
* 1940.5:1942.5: 2.31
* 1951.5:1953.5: 2.84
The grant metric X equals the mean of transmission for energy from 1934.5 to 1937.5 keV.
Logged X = 1.97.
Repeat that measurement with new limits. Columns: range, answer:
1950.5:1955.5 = 2.82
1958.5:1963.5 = 3.03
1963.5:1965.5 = 2.95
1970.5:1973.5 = 2.49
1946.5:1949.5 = 2.57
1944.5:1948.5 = 2.51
